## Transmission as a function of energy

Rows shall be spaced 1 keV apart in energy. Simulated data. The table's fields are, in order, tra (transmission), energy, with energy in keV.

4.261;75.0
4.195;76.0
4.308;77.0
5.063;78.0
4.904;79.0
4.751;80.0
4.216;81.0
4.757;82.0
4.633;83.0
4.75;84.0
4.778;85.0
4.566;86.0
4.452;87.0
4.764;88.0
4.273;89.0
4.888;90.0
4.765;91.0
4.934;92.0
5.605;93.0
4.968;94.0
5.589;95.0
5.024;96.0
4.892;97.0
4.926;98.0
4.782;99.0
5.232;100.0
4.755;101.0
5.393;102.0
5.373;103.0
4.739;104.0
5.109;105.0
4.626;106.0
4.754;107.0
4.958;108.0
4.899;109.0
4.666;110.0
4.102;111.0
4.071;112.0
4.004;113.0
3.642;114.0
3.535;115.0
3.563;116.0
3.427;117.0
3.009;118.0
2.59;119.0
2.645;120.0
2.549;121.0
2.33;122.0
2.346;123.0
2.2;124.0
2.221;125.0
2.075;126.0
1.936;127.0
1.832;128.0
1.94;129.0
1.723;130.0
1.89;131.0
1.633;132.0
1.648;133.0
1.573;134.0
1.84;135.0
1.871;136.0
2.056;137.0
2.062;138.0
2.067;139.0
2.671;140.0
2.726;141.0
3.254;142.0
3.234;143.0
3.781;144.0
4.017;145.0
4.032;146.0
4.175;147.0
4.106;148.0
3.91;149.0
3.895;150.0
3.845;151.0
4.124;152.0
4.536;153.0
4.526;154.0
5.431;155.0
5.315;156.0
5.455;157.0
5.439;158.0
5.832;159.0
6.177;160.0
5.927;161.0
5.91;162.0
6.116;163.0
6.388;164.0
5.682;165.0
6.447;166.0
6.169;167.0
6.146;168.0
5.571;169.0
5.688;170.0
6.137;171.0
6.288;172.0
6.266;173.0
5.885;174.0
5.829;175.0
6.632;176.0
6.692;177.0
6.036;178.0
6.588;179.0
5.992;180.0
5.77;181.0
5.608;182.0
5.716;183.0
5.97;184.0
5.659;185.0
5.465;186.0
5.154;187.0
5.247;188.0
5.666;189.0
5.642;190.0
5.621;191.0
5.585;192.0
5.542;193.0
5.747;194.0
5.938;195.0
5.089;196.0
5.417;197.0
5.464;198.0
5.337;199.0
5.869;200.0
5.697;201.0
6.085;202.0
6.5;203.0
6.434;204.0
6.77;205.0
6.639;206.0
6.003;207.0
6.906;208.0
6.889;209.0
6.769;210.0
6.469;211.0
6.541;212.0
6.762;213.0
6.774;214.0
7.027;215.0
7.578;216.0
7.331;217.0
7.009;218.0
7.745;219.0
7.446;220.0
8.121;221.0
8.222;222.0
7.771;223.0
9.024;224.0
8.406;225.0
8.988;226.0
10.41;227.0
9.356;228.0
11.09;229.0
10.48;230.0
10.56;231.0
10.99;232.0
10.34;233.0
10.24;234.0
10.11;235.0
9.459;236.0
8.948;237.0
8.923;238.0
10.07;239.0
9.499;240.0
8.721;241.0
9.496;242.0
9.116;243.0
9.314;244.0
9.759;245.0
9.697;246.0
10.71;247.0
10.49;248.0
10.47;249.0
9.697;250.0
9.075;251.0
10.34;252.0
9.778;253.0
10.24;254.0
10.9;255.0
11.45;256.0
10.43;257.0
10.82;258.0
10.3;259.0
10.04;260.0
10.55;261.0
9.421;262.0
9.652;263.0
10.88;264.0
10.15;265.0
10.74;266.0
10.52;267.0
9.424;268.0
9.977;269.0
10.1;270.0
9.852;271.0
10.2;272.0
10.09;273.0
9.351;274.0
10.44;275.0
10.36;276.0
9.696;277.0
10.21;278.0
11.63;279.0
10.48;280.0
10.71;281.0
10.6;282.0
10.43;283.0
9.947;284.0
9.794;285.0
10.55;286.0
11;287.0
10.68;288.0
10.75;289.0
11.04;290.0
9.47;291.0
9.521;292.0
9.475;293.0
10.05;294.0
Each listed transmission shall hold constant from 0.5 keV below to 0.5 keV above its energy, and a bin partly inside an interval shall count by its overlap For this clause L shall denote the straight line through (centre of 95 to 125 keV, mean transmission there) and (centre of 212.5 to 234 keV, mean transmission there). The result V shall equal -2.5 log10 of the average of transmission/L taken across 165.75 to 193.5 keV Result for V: 0.17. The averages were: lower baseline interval 4.07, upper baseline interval 8.68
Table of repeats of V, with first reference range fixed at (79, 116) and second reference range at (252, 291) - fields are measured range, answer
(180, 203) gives 0.35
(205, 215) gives 0.24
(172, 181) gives 0.17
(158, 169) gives 0.14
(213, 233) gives 0.02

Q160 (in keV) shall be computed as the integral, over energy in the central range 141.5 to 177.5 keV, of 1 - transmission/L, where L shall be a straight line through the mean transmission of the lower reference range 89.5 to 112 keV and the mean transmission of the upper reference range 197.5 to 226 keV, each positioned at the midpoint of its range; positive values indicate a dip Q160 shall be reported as 4.7 keV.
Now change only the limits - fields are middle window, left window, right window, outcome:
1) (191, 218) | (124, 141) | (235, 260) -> 2.6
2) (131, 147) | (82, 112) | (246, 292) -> 9.3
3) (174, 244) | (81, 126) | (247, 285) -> 8.0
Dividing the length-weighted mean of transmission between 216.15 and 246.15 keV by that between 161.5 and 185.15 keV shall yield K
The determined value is 1.52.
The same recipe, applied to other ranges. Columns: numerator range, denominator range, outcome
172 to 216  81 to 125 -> 1.41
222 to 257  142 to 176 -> 1.88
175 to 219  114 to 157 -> 2.05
